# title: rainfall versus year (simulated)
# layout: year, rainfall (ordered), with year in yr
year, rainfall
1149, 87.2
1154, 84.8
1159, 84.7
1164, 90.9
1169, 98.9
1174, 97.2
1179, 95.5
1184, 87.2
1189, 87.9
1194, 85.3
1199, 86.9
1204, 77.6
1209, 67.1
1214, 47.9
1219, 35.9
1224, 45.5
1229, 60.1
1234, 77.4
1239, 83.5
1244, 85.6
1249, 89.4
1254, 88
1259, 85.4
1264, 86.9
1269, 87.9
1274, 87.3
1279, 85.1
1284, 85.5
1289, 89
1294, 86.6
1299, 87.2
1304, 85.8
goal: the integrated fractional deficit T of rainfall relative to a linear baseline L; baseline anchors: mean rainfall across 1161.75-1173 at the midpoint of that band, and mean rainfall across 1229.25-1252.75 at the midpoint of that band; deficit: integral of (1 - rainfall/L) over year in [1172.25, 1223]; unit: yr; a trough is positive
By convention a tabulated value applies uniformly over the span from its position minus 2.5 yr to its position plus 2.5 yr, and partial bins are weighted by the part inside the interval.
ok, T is 8.3 yr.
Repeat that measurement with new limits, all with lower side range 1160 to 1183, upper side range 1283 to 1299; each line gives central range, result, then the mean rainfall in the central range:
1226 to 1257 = 3.4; 80.2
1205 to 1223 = 7.8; 52.2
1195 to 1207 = 1.4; 82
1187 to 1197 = 0.7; 86.5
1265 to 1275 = 0.1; 87.5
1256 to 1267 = 0.3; 86.3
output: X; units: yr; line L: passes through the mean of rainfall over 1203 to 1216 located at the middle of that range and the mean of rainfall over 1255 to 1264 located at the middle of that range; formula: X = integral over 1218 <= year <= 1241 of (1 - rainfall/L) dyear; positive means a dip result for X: 3.65 yr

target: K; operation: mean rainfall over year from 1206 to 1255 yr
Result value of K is 67.5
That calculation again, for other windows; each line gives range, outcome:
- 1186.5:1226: 67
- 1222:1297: 81.8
